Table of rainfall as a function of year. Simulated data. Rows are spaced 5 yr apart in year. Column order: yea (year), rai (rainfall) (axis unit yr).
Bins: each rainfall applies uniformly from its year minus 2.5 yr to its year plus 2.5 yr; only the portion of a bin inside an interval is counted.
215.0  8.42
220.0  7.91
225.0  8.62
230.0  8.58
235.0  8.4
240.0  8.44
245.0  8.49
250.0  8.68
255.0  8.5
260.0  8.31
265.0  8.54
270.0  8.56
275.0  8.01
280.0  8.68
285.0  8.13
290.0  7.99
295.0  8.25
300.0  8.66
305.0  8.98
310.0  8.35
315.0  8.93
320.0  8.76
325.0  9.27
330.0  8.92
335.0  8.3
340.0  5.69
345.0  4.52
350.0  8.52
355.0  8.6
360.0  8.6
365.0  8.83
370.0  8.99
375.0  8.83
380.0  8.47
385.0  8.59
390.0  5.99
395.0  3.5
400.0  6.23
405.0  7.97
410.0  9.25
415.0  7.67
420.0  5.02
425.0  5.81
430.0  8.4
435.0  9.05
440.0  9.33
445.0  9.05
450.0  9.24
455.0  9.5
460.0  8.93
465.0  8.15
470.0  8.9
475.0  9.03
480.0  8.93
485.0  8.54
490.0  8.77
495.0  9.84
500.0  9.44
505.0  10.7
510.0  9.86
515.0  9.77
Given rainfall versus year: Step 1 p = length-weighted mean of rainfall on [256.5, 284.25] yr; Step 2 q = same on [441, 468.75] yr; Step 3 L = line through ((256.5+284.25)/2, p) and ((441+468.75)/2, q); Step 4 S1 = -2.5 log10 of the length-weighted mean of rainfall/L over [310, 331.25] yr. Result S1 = -0.04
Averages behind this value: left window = 8.4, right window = 8.99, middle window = 8.9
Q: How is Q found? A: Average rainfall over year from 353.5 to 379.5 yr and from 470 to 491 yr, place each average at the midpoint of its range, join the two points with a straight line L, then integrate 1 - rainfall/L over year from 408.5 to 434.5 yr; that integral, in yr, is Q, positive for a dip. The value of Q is 4.43 yr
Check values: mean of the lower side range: 8.75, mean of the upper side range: 8.83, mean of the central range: 7.29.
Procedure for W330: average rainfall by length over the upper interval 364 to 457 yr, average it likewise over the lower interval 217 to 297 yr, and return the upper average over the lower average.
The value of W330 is 0.94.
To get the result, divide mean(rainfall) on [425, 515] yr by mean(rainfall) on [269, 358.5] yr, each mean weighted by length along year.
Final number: 1.11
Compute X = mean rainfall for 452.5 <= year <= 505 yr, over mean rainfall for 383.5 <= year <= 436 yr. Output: 1.31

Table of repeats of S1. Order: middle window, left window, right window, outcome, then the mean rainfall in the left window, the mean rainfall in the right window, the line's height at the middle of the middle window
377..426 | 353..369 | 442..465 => 0.272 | 8.71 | 9.07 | 8.87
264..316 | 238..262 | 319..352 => -0.046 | 8.49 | 7.65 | 8.1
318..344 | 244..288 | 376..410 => -0.031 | 8.43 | 7.06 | 7.73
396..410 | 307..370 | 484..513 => 0.225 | 8.15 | 9.58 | 8.73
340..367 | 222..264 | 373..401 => -0.046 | 8.5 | 6.94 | 7.3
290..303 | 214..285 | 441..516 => 0.027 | 8.43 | 9.23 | 8.59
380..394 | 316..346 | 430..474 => 0.175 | 7.8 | 8.98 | 8.35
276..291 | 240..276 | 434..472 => 0.034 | 8.46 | 9.02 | 8.53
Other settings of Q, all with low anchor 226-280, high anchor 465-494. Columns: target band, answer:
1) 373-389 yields 0.5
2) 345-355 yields 1.3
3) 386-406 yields 6.3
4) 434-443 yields -0.5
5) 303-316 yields -0.3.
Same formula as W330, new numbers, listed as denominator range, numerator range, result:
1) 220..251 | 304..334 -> 1.04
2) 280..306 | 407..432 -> 0.86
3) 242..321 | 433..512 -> 1.08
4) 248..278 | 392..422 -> 0.79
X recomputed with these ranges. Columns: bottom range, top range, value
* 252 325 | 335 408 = 0.87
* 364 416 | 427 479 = 1.17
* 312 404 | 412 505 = 1.11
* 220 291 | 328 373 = 0.94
